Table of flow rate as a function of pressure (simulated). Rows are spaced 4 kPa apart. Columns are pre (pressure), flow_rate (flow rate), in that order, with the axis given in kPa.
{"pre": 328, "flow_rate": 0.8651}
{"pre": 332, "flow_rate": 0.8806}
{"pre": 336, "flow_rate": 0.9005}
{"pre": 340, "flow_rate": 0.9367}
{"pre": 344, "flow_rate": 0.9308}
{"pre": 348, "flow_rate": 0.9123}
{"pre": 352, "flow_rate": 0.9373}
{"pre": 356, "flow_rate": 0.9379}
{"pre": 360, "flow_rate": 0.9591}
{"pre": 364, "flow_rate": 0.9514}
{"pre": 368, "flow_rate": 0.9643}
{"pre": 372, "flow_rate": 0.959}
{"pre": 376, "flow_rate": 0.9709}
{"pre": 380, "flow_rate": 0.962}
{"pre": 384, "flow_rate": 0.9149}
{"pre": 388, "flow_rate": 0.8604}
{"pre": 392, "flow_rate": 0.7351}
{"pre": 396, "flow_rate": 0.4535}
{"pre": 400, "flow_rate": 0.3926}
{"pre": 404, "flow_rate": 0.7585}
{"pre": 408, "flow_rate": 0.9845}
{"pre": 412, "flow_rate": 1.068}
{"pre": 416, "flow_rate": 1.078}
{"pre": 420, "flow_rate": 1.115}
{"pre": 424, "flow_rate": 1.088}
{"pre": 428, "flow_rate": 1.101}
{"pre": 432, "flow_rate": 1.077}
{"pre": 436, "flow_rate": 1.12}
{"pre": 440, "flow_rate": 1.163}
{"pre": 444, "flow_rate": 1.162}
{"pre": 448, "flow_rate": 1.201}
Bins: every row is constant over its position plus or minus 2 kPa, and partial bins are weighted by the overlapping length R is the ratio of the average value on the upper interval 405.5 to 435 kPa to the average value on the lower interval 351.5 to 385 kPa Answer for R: 1.12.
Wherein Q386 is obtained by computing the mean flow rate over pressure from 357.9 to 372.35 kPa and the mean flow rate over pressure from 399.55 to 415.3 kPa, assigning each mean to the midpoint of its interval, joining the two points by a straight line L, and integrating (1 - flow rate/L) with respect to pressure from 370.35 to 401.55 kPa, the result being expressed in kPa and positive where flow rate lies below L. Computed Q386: 4.5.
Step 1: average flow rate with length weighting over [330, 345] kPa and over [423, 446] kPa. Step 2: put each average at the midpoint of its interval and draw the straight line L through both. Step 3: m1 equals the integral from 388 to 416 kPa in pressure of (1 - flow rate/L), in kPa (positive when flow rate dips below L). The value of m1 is 7.6 kPa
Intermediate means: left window 0.911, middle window 0.766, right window 1.12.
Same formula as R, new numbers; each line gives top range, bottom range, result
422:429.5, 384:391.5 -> 1.29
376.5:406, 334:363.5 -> 0.79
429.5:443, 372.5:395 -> 1.28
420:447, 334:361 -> 1.21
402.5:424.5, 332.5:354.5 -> 1.10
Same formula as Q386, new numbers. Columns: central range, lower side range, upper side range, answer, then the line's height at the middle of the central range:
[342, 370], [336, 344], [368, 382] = 0.05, 0.943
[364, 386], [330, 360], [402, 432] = 0.30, 0.967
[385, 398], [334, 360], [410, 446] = 4.11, 1.03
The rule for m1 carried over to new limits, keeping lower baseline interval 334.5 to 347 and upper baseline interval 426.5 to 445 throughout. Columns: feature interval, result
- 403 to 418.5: 1.2 kPa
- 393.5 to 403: 5.2 kPa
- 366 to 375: 0.2 kPa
